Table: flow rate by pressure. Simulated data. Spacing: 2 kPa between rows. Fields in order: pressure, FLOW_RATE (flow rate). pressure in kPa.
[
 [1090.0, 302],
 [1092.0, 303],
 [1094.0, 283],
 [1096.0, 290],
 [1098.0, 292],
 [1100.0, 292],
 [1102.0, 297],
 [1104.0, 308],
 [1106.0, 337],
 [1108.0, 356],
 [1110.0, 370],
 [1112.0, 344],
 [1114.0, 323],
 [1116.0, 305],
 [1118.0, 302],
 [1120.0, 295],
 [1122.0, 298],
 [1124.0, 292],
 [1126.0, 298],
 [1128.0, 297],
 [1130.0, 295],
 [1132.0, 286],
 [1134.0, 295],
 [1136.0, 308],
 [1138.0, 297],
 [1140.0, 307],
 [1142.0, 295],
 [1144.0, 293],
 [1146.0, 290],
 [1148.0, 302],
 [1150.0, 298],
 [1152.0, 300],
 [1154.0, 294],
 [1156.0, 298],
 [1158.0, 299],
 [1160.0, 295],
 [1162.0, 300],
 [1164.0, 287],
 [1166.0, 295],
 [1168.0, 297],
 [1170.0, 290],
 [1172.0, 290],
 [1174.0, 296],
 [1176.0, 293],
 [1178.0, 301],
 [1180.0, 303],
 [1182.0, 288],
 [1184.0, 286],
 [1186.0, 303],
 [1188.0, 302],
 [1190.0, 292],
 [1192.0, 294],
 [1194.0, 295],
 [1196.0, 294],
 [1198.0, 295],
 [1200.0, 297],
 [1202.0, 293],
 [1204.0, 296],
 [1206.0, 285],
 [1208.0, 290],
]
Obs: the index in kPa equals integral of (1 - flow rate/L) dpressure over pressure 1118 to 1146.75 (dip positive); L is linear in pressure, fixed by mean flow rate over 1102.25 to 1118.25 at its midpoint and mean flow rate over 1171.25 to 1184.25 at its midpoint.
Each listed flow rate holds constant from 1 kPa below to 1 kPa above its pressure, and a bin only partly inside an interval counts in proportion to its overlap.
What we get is 2.0 kPa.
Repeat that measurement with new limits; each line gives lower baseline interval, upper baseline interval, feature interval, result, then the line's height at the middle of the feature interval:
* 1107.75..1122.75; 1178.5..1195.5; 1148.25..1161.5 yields 0.4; 308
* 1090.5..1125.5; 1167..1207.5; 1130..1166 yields 0.7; 302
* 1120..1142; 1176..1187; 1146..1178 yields 0.1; 296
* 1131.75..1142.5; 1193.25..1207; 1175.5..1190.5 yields -0.1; 295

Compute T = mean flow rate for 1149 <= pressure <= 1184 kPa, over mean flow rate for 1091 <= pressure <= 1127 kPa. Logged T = 0.95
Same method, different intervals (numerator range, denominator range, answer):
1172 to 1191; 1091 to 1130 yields 0.96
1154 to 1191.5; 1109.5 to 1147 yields 0.97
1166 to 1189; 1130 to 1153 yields 0.99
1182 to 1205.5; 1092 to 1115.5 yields 0.93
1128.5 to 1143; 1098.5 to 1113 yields 0.91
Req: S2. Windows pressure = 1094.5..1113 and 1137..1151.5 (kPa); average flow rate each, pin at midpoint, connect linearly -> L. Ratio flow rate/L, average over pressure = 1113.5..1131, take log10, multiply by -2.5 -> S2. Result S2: 0.034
